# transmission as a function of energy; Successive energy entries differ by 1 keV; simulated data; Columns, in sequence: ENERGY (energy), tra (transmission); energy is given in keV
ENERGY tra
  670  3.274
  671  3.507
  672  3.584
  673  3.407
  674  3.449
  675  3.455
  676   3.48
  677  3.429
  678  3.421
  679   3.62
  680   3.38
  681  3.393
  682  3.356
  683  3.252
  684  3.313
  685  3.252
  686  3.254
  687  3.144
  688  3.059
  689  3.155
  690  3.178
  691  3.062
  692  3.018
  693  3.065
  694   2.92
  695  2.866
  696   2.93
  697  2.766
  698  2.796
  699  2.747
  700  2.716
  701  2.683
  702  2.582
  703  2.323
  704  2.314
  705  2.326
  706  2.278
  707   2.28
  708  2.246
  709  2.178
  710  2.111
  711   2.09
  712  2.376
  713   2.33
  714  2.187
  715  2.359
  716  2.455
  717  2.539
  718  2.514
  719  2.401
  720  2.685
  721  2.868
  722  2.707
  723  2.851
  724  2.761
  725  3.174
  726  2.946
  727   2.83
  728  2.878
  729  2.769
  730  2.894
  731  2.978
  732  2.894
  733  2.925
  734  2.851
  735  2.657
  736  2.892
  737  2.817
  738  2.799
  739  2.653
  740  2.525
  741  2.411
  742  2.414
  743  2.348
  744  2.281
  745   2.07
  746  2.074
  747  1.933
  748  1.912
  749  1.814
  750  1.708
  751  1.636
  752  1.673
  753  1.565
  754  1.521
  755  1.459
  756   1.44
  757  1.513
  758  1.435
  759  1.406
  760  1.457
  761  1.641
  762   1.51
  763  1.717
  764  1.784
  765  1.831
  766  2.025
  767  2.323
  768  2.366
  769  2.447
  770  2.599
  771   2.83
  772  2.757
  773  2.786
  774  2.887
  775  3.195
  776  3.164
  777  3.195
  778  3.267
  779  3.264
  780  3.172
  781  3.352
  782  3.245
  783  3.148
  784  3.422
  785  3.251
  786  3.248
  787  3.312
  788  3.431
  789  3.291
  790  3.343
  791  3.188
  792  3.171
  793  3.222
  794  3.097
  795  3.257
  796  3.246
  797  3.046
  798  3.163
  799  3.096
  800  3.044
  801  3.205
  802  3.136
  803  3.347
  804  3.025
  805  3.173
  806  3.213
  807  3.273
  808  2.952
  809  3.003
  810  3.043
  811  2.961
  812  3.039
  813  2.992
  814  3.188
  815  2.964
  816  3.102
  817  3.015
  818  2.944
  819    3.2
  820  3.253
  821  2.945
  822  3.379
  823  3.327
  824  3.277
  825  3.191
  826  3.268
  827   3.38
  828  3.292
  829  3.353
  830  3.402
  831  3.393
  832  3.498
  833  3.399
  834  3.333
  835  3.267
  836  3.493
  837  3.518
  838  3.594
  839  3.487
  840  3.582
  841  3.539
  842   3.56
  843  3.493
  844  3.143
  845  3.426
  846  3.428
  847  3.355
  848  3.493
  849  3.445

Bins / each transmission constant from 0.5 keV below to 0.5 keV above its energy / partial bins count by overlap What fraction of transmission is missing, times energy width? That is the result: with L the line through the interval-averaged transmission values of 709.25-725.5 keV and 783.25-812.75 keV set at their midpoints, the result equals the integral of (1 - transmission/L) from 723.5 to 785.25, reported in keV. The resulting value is 8.25 keV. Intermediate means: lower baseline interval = 2.52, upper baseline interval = 3.18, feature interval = 2.44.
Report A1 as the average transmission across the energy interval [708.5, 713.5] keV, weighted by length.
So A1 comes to 2.22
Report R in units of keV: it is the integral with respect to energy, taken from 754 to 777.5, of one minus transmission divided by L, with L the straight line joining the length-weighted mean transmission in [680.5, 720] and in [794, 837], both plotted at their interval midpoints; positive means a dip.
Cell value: 6.6 keV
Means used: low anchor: 2.71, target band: 2.15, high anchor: 3.19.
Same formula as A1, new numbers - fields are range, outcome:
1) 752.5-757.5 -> 1.5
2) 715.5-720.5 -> 2.52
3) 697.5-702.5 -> 2.7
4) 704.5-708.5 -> 2.28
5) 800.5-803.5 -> 3.23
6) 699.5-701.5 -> 2.7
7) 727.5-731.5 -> 2.88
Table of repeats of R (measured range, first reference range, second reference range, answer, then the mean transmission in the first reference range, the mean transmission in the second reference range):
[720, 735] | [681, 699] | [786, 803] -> 1.2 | 3.08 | 3.21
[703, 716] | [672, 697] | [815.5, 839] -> 3.9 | 3.24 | 3.3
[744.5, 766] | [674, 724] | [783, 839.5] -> 9.5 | 2.82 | 3.23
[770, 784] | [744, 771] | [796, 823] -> -4.7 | 1.83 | 3.11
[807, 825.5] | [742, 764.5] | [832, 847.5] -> -0.8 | 1.74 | 3.44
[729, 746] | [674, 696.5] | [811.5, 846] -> 3.2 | 3.23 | 3.3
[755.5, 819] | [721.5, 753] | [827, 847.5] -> 3.2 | 2.5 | 3.43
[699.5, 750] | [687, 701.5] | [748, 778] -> 0.6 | 2.93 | 2.08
